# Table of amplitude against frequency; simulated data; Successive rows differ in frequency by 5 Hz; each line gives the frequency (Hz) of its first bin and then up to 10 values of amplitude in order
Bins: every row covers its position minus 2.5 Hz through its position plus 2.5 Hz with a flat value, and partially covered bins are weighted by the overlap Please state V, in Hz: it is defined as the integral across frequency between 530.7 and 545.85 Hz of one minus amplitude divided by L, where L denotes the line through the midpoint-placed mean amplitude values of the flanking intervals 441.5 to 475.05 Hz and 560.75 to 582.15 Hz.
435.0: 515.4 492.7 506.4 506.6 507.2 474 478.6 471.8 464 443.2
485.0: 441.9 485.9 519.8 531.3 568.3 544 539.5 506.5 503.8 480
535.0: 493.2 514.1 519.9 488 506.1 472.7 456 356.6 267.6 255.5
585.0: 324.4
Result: -4.5 Hz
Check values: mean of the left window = 489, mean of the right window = 347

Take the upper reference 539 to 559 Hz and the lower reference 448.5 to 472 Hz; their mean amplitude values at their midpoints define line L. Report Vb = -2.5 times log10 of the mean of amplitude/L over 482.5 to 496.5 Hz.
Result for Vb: 0.03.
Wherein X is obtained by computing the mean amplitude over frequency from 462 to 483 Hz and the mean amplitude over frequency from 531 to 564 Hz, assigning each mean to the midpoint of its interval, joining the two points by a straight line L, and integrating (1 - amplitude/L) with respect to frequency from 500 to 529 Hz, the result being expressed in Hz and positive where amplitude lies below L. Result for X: -2.9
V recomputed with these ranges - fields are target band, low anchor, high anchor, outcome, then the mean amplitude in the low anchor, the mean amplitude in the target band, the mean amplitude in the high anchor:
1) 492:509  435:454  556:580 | -3.42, 504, 539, 382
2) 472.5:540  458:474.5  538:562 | -2.17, 474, 502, 500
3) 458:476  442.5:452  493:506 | 1.58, 506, 473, 537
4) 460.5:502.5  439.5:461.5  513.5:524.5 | 2.34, 499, 479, 518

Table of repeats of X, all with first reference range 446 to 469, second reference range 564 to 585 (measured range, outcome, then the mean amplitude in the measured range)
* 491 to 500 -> -1.7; 517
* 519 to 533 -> -3.6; 496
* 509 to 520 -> -3.3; 533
